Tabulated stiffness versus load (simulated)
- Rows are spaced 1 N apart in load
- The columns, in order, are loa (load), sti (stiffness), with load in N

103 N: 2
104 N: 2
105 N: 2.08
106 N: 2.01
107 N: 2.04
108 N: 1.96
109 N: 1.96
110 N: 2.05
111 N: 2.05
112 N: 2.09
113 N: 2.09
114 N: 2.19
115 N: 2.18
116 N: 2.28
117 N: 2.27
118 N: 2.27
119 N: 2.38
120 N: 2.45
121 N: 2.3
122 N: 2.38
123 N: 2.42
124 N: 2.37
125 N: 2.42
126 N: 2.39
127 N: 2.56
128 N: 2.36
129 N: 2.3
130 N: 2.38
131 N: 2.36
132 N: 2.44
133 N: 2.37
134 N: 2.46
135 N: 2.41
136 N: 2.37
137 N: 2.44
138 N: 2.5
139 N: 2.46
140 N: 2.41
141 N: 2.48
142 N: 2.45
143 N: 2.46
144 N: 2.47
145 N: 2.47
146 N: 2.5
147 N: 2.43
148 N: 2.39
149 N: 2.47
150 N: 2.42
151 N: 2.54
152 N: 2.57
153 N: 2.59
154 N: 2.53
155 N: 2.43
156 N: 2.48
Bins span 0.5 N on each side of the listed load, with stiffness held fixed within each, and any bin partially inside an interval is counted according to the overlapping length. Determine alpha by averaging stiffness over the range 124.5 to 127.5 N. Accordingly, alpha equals 2.46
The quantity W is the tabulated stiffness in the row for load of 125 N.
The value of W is 2.42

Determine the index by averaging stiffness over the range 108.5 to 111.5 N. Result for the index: 2.02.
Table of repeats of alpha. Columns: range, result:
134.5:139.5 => 2.44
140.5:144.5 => 2.46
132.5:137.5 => 2.41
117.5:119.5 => 2.33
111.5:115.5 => 2.14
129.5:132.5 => 2.39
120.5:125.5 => 2.38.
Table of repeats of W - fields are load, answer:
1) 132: 2.44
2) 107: 2.04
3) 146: 2.5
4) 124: 2.37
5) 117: 2.27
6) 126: 2.39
